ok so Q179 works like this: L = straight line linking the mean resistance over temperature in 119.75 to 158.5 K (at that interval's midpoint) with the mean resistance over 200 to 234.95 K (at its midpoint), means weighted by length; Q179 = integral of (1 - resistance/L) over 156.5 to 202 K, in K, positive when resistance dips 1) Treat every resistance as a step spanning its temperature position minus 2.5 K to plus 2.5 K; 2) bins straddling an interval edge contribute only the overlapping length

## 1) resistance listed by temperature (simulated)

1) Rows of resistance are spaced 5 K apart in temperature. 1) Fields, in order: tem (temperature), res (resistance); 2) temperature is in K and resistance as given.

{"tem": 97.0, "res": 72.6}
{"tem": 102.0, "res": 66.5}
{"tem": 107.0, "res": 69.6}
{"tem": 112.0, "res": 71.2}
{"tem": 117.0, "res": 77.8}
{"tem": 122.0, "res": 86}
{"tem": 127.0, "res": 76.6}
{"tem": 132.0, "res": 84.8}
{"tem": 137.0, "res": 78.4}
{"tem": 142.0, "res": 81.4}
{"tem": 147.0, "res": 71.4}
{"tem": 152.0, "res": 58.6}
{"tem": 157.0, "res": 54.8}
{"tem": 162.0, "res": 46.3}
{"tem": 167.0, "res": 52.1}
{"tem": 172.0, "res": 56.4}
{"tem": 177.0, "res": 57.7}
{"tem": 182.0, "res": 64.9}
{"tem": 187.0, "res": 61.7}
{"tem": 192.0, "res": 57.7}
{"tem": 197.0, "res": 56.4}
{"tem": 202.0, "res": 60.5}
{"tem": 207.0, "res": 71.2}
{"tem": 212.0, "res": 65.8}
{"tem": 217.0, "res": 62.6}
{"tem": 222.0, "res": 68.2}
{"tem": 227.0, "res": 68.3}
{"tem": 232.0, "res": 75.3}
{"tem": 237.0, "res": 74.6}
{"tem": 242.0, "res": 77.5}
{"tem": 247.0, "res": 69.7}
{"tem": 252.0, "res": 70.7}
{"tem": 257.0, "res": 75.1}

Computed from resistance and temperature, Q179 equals 9.1 K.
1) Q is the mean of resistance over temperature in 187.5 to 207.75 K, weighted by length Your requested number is 60.6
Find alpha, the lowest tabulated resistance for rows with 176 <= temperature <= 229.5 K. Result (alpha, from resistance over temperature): 56.4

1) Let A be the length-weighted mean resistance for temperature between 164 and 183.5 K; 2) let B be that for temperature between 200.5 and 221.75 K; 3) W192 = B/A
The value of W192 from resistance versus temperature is 1.1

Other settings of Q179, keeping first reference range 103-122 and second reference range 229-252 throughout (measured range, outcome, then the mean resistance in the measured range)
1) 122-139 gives -1.6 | 80.9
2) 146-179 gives 8.0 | 56.1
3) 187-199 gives 2.6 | 58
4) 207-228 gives 2.0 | 66.7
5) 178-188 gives 1.5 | 62.7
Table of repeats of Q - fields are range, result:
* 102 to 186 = 67.8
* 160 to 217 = 59.4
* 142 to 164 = 60.7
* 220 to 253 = 72.2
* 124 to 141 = 80.2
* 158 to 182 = 54.5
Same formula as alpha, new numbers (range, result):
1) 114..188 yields 46.3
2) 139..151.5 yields 71.4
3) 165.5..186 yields 52.1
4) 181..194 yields 57.7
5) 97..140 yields 66.5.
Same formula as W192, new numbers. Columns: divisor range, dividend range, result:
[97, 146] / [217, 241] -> 0.93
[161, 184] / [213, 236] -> 1.23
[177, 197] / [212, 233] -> 1.12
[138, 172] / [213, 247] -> 1.16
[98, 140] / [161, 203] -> 0.75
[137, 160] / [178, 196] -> 0.90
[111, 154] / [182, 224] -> 0.82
